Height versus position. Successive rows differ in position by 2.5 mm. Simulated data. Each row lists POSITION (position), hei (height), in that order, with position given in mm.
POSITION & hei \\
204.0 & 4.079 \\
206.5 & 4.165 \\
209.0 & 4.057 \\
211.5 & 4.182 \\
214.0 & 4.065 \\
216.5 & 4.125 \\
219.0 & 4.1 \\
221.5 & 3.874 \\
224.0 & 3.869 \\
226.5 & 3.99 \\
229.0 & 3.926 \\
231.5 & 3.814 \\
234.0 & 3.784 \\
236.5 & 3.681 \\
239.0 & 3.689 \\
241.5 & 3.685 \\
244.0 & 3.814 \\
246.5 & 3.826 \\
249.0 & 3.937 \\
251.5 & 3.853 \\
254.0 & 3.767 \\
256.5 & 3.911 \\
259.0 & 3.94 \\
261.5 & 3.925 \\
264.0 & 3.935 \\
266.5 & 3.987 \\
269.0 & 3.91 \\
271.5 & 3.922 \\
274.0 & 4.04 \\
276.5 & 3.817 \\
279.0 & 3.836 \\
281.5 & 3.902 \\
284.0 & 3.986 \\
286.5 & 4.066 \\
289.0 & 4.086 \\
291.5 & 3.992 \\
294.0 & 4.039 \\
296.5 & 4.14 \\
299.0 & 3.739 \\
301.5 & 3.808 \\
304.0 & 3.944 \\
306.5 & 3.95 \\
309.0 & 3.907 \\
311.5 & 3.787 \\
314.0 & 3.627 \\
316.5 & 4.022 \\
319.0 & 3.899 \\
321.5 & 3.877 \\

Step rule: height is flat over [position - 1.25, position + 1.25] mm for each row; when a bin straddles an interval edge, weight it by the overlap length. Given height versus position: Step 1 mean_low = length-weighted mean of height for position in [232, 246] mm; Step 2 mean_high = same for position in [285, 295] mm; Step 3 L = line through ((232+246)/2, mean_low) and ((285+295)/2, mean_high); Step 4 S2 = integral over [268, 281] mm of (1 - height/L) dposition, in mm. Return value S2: 0.2 mm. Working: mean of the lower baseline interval 3.74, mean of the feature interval 3.9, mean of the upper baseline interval 4.04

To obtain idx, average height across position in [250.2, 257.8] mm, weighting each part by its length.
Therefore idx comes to 3.84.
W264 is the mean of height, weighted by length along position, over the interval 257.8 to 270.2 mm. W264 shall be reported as 3.94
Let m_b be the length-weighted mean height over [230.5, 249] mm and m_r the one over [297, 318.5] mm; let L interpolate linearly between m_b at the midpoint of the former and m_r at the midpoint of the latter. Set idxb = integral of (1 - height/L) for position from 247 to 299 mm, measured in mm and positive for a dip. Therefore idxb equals -1.8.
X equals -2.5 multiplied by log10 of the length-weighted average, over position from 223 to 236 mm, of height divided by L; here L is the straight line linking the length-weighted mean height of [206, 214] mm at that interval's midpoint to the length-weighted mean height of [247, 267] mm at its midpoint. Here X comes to 0.05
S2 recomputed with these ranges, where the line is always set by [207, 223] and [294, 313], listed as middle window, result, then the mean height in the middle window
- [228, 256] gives 1.5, 3.8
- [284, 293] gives -0.2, 4.04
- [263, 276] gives 0.0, 3.95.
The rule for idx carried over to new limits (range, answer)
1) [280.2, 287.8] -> 3.98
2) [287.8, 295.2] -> 4.04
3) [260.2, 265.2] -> 3.93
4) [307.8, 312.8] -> 3.84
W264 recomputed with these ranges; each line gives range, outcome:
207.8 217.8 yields 4.11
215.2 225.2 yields 3.99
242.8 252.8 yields 3.86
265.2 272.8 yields 3.94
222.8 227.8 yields 3.93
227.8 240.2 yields 3.78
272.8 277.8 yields 3.93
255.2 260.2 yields 3.92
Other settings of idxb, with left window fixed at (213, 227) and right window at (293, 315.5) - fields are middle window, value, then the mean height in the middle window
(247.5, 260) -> 0.2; 3.88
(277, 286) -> 0.0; 3.91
